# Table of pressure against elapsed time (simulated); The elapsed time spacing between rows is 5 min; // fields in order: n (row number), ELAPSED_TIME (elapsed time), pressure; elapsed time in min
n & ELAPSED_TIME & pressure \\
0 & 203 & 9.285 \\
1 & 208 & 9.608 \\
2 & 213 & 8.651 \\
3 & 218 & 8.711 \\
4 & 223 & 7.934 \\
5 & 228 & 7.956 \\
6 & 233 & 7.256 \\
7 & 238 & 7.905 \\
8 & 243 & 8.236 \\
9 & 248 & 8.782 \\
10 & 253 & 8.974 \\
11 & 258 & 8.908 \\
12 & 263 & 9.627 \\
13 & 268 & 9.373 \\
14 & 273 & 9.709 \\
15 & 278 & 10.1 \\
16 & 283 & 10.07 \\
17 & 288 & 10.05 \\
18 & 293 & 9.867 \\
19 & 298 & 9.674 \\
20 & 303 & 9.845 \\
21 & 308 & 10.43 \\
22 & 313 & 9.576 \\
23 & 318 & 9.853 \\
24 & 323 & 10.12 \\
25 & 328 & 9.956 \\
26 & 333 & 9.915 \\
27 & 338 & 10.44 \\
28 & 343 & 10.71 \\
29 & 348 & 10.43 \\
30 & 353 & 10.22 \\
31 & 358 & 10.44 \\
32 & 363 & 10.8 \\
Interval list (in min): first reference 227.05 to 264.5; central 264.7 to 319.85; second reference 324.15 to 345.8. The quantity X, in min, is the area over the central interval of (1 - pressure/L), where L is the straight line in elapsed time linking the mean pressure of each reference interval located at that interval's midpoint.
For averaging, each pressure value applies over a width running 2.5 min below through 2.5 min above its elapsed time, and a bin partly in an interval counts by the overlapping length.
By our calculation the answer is -2.9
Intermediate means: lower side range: 8.44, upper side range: 10.2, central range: 9.86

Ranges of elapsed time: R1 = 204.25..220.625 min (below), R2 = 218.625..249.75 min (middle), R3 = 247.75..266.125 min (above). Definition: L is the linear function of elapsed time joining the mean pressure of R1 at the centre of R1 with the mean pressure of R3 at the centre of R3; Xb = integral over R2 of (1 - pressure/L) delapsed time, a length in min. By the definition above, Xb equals 3.5 min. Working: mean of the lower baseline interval 9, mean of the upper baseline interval 9.12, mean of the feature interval 8.04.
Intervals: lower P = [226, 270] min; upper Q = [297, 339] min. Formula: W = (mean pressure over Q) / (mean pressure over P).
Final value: 1.17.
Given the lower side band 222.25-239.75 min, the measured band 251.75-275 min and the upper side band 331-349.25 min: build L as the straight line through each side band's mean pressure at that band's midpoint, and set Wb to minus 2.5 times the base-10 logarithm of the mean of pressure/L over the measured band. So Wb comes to -0.10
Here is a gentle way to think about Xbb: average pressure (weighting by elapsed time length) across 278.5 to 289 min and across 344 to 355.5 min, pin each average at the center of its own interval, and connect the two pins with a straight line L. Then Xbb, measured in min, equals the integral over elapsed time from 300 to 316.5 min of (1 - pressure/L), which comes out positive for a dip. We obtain 0.4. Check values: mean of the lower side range 10.1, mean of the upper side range 10.4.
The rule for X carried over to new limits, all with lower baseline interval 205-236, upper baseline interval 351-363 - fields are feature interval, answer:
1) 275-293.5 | -1.4 min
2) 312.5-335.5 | 0.0 min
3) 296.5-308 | -0.4 min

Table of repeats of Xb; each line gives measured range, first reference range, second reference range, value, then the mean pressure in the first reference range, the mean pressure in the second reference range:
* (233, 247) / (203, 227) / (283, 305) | 1.7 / 8.74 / 9.88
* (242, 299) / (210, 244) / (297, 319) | -2.5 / 8.11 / 9.89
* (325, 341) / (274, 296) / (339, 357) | 0.3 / 9.99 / 10.5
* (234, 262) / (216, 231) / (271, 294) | 1.2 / 8.15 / 9.97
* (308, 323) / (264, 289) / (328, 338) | 0.1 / 9.84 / 10.1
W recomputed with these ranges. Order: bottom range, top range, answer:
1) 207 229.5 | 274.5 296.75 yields 1.17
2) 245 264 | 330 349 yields 1.15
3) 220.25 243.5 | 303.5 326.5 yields 1.27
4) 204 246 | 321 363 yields 1.24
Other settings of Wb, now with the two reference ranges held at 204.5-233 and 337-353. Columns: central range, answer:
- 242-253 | 0.04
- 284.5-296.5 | -0.04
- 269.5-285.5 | -0.06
